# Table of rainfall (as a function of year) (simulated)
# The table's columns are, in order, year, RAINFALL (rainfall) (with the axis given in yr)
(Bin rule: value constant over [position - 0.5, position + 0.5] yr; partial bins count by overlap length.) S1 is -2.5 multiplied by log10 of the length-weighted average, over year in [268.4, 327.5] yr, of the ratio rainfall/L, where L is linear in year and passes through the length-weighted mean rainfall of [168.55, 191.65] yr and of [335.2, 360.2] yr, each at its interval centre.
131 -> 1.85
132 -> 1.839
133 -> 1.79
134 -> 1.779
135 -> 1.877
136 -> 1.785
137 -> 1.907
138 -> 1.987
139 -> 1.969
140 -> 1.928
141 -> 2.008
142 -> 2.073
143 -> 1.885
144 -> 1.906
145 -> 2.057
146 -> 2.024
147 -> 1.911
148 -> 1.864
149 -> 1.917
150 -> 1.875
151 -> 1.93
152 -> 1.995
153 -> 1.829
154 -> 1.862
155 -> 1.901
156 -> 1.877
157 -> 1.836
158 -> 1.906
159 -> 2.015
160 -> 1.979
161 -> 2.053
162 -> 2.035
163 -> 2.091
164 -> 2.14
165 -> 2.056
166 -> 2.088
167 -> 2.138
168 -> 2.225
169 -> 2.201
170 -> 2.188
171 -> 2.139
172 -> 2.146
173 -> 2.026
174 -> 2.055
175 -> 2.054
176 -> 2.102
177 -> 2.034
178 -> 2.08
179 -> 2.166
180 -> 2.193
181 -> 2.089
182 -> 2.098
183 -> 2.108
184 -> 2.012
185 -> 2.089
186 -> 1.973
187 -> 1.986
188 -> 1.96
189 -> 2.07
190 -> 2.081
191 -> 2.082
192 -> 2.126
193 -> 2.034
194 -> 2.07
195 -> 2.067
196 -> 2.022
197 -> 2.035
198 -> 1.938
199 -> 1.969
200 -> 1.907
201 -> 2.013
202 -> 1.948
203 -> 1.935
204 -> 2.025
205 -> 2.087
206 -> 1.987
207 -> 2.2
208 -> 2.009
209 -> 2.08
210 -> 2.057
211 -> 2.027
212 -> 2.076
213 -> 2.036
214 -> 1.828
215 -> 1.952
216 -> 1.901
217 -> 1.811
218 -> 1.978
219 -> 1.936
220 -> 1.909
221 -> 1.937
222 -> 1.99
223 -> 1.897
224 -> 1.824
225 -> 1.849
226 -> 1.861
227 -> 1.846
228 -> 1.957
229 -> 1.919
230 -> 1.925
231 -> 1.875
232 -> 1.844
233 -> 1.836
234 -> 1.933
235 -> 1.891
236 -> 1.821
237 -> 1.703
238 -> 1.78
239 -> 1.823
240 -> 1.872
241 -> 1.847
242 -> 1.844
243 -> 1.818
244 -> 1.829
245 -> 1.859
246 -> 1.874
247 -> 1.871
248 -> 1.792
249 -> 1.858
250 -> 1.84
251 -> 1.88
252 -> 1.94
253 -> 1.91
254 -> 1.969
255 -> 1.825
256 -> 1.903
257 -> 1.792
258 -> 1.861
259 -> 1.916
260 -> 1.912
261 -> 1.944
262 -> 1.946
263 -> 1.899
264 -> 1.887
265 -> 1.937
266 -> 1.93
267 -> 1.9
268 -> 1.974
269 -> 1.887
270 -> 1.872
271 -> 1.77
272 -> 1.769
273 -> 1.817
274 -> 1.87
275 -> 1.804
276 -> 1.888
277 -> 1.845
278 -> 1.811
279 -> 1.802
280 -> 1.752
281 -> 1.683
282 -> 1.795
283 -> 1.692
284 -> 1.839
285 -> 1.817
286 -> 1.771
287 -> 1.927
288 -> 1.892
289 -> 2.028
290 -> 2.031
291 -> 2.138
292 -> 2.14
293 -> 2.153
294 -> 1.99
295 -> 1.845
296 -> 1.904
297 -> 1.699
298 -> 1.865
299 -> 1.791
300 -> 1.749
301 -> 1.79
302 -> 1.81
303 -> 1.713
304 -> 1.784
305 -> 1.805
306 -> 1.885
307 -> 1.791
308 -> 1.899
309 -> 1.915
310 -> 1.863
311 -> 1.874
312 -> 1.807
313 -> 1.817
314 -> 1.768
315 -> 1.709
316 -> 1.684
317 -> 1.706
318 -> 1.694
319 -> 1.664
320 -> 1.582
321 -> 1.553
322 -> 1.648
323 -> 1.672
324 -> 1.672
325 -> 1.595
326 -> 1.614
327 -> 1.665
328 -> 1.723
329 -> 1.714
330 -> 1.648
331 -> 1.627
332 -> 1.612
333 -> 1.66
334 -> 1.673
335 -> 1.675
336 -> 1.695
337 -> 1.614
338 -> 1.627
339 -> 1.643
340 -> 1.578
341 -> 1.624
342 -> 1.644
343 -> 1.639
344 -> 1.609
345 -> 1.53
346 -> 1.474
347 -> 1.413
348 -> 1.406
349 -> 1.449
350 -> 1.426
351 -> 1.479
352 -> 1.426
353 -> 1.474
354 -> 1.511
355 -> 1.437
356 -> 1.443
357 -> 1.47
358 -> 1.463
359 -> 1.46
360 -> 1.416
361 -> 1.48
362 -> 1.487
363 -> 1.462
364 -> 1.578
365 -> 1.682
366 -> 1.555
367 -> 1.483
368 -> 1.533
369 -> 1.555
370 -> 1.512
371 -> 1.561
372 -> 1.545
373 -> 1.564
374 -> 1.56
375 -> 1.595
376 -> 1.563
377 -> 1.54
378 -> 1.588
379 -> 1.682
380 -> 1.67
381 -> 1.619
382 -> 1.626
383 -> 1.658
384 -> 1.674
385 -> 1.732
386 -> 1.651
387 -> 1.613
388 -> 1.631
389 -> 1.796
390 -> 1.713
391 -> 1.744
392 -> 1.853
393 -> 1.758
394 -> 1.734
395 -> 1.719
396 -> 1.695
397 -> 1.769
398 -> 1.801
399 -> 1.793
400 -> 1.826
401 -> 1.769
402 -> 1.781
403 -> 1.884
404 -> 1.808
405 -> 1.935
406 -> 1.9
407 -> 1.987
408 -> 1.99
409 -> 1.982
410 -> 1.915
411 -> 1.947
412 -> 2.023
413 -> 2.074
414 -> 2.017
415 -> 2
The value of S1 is -0.07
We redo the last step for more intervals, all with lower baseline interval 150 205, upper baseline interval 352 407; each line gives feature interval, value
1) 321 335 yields 0.06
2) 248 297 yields -0.02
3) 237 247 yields 0.04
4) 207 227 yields 0.01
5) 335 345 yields 0.06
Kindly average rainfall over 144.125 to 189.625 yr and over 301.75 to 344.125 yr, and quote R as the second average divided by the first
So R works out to 0.8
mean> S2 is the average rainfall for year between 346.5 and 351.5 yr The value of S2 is 1.43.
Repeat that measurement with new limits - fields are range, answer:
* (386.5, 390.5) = 1.69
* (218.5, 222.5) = 1.94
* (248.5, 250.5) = 1.85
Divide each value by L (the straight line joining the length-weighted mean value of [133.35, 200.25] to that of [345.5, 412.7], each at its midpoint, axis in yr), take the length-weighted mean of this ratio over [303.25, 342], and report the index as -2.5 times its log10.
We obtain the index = 0.03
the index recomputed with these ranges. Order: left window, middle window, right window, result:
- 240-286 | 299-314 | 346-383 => -0.07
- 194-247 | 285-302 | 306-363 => -0.11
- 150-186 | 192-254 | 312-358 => -0.02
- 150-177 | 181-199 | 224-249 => -0.04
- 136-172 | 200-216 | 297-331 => -0.06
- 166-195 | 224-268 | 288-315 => 0.06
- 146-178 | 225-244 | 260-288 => 0.03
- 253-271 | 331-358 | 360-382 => 0.07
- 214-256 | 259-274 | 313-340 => -0.05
